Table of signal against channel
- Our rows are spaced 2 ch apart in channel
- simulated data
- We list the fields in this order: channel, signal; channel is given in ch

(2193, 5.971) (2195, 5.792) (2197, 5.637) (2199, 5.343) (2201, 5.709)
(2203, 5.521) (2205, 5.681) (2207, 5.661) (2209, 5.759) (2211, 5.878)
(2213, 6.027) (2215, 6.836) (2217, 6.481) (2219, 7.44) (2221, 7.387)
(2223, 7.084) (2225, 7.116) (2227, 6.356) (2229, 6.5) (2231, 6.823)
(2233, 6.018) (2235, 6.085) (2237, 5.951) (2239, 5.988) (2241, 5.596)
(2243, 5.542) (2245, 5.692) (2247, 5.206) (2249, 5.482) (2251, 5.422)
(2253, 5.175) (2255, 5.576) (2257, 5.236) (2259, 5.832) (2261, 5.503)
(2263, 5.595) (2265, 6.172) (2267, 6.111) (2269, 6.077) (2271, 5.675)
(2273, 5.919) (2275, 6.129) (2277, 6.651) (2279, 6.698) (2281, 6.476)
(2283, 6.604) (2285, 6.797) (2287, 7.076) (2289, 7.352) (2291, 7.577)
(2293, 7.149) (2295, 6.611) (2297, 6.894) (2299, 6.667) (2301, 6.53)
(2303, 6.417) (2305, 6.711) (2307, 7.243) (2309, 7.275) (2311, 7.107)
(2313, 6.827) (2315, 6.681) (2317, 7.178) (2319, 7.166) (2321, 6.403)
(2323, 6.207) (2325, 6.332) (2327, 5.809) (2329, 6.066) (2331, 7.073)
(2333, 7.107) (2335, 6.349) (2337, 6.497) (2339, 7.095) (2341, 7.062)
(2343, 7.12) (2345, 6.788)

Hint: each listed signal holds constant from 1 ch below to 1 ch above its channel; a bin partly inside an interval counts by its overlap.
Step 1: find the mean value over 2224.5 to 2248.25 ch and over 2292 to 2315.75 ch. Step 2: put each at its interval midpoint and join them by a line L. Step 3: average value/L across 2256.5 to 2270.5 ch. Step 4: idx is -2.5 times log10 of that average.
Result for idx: 0.10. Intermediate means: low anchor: 6.04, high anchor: 6.84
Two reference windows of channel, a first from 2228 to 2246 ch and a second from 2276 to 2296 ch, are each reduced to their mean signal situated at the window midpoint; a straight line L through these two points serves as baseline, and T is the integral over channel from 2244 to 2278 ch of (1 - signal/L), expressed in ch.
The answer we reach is 3.8 ch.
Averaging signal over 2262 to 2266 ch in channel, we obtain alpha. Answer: 5.88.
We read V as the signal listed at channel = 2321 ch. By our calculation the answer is 6.403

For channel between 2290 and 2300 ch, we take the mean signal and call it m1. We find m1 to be 6.98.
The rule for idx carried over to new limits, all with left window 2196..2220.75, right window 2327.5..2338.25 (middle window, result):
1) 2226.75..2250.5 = 0.047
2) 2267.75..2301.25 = -0.043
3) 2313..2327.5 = -0.008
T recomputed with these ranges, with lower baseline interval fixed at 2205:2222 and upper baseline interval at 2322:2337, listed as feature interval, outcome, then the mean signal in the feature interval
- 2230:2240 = 0.3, 6.17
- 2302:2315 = -1.0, 6.91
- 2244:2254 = 1.6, 5.4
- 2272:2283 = 0.0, 6.4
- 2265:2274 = 0.6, 5.97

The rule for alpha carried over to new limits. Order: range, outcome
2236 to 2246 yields 5.75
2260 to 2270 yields 5.89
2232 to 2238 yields 6.02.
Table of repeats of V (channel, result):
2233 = 6.018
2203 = 5.521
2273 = 5.919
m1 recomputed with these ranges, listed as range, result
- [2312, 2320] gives 6.96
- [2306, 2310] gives 7.26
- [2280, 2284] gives 6.54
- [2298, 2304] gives 6.54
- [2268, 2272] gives 5.88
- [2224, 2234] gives 6.56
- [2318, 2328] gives 6.38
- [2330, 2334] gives 7.09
